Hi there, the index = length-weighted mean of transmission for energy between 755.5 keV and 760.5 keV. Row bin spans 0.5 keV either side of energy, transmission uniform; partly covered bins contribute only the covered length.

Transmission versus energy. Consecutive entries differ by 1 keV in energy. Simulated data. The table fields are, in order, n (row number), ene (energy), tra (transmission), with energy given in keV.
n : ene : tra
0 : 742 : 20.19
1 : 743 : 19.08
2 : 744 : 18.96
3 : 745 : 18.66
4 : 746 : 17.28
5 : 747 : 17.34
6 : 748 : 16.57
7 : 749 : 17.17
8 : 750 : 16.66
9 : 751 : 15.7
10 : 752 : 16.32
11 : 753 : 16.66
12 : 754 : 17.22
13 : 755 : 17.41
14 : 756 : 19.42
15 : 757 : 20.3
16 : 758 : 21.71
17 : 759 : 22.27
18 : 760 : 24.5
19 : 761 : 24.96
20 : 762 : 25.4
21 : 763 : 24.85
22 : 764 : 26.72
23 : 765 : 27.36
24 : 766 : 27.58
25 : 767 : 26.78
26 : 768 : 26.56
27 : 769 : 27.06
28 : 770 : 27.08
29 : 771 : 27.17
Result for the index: 21.6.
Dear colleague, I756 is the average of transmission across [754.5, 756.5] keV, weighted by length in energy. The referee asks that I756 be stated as 18.4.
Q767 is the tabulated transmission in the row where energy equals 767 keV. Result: 26.78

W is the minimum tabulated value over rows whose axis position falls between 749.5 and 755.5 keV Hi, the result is 15.7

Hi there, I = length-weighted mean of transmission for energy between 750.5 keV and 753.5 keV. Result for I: 16.2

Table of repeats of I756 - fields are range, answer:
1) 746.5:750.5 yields 16.9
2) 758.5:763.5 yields 24.4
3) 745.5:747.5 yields 17.3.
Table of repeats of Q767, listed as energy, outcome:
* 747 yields 17.34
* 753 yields 16.66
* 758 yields 21.71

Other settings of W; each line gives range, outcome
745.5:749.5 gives 16.57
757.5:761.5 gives 21.71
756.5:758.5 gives 20.3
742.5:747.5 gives 17.28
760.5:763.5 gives 24.85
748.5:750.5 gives 16.66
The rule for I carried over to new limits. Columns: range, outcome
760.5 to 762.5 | 25.2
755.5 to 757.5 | 19.9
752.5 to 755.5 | 17.1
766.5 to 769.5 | 26.8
